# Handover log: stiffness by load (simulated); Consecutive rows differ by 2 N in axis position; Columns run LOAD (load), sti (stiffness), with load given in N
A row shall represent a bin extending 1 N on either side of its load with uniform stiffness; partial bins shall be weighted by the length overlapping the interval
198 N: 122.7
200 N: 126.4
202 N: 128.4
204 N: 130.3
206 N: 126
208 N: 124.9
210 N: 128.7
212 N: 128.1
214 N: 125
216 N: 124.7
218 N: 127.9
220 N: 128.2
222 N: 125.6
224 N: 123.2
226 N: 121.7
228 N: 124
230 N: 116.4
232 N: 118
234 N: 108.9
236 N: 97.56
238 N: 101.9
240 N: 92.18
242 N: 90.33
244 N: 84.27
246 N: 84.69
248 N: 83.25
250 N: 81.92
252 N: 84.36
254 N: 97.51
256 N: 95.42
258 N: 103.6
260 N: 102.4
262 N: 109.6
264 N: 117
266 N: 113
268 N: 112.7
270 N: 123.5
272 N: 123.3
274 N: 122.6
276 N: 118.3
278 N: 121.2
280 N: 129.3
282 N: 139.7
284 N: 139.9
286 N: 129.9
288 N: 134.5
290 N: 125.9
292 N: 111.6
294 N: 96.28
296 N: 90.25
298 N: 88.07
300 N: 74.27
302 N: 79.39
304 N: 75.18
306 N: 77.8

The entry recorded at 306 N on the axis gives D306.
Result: 77.8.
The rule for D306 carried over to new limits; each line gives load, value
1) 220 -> 128.2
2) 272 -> 123.3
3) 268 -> 112.7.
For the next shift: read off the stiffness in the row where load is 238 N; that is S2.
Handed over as 101.9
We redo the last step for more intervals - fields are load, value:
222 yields 125.6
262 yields 109.6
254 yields 97.51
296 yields 90.25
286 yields 129.9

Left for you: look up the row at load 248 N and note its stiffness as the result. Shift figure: 83.25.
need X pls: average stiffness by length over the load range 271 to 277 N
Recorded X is 121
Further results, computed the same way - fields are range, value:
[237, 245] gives 92.2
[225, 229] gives 123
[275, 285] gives 130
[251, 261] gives 96.7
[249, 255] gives 87.9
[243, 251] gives 83.5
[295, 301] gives 84.2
